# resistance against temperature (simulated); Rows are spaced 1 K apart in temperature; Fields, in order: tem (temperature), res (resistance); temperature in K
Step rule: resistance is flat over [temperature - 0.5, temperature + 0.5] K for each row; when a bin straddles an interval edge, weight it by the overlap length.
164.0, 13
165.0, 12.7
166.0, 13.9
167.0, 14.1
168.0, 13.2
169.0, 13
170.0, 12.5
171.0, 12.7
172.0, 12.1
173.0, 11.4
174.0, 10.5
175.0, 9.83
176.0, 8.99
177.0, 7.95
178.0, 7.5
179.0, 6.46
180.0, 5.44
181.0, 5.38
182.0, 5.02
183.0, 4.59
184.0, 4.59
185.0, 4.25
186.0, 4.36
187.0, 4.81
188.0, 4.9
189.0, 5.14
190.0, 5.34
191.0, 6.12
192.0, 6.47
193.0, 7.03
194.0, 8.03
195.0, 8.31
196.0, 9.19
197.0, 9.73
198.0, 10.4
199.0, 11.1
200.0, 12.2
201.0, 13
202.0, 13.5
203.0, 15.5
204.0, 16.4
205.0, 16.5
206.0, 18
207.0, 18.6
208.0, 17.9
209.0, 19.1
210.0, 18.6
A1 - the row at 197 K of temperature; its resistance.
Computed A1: 9.73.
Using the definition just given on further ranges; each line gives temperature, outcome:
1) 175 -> 9.83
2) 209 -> 19.1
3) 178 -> 7.5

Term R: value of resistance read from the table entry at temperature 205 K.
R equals 16.5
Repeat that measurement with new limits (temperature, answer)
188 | 4.9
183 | 4.59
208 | 17.9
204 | 16.4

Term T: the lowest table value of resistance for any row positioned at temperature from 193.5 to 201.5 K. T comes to 8.03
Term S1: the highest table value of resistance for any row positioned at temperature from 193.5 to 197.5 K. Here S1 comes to 9.73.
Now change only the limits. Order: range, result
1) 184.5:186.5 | 4.36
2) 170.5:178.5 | 12.7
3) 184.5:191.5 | 6.12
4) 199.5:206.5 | 18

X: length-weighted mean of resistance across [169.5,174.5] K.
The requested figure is 11.8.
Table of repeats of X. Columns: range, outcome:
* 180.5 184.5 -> 4.89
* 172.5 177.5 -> 9.73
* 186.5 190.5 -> 5.05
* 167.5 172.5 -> 12.7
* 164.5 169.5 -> 13.4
